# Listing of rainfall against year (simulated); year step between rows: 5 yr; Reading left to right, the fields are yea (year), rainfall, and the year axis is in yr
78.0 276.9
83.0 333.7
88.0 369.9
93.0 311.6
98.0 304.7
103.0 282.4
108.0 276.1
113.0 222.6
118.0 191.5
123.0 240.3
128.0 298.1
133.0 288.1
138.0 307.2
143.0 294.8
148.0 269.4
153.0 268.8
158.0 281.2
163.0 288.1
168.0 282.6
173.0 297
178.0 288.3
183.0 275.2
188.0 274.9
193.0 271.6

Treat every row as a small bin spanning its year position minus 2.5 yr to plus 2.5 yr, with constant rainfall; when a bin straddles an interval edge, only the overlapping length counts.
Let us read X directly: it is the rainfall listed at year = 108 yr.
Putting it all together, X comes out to 276.1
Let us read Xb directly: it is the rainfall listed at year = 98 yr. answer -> 304.7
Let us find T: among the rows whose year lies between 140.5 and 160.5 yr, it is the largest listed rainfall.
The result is 294.8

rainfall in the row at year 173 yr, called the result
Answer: 297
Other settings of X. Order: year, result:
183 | 275.2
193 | 271.6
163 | 288.1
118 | 191.5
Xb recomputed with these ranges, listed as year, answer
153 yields 268.8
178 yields 288.3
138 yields 307.2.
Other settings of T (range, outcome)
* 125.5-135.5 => 298.1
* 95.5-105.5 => 304.7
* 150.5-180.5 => 297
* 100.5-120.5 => 282.4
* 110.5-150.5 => 307.2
